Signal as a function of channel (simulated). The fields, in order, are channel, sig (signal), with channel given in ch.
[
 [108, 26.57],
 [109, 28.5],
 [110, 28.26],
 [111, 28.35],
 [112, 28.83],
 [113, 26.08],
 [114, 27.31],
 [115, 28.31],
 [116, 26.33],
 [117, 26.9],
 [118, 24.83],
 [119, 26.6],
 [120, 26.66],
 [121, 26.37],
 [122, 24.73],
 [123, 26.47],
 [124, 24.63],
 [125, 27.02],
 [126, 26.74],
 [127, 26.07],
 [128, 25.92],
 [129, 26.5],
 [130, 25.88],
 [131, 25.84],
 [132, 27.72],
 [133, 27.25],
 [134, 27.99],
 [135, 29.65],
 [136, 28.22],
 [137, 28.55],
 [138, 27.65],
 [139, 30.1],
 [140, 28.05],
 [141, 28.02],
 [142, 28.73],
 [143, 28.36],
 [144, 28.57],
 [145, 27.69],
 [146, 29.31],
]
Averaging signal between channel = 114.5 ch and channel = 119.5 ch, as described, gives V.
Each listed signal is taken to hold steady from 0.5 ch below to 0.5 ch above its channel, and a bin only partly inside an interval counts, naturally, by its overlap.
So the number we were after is 26.6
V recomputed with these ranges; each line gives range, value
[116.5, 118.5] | 25.9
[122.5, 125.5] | 26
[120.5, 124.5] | 25.6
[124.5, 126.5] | 26.9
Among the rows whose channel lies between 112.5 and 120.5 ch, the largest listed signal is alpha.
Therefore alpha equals 28.31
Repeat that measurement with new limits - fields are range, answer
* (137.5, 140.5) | 30.1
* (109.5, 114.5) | 28.83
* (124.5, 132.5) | 27.72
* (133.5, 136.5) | 29.65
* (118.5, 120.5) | 26.66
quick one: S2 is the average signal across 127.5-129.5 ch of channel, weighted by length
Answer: 26.2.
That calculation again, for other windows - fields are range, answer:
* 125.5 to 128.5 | 26.2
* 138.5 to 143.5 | 28.7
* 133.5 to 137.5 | 28.6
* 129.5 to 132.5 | 26.5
